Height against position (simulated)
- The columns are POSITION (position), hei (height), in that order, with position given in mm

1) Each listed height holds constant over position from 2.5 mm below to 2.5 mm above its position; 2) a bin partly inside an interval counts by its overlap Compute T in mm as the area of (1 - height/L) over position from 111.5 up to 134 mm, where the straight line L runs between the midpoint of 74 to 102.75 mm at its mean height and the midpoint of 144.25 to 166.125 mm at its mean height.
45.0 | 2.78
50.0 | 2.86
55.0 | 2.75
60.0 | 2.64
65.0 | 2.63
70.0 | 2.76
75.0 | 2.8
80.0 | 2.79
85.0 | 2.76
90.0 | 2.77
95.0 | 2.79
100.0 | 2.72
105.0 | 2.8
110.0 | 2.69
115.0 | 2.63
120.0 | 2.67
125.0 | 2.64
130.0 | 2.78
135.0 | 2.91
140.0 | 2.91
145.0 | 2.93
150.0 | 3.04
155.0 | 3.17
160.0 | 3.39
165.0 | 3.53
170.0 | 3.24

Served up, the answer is 2.28 mm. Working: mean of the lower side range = 2.77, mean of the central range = 2.7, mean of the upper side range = 3.21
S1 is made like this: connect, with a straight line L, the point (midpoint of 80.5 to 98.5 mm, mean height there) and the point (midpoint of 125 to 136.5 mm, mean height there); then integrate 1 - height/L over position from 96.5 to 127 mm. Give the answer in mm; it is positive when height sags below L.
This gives 1.0 mm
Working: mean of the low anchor 2.77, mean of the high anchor 2.79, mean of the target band 2.7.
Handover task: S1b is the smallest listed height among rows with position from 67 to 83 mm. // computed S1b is 2.76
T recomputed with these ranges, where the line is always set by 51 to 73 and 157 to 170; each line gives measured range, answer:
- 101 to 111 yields 0.87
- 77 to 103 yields 1.19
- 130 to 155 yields 2.37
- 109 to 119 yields 1.33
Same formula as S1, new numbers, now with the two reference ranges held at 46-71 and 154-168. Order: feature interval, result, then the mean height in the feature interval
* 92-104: 0.9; 2.76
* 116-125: 1.3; 2.65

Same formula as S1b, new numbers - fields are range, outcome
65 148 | 2.63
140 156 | 2.91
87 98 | 2.77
